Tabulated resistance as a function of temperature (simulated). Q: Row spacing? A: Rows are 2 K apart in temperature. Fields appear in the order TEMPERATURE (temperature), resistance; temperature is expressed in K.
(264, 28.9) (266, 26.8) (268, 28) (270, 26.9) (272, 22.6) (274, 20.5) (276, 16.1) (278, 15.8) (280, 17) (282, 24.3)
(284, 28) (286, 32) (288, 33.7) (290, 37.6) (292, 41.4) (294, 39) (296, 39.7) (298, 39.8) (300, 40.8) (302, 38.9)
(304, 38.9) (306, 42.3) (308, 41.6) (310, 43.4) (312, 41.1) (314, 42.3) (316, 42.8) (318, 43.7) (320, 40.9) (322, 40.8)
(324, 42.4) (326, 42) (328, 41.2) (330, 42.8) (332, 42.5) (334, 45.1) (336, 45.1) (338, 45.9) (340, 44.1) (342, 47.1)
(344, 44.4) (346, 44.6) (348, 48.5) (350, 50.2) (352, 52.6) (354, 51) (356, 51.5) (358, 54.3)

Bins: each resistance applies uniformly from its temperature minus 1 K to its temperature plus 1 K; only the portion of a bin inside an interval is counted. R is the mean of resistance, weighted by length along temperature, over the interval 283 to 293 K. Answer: 34.5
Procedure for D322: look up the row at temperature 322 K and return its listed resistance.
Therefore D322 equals 40.8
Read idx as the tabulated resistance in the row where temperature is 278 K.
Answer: 15.8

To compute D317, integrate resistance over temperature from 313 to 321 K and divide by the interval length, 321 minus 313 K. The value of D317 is 42.4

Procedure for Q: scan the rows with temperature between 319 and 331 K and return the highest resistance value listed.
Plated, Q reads 42.8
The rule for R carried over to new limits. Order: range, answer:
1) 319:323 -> 40.8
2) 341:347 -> 45.4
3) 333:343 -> 45.5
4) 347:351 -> 49.4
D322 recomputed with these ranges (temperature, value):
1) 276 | 16.1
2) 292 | 41.4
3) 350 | 50.2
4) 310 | 43.4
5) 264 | 28.9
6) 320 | 40.9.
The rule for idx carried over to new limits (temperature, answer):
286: 32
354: 51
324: 42.4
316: 42.8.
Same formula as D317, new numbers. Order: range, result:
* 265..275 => 25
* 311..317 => 42.1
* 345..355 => 49.4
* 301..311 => 41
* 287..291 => 35.7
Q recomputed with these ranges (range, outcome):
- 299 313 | 43.4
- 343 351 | 50.2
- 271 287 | 32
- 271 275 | 22.6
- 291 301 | 41.4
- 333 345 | 47.1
